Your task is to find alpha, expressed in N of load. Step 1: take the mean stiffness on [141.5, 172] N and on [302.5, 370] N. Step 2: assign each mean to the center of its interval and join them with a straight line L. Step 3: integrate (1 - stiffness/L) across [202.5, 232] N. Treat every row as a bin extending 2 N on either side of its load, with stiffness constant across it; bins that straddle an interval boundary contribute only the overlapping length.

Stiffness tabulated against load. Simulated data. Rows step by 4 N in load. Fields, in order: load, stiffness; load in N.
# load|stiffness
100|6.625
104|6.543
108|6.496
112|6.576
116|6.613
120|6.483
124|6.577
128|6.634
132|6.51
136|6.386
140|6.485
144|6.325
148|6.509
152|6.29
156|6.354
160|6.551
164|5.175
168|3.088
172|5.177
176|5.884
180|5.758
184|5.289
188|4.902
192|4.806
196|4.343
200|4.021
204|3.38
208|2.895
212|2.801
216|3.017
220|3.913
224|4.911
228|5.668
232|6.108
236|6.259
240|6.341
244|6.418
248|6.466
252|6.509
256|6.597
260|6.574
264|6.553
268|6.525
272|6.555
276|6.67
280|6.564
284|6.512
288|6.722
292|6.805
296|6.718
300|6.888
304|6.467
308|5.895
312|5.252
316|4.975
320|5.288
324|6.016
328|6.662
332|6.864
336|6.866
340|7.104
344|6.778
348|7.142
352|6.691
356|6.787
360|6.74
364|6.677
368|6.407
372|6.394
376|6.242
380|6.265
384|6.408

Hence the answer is 9.9 N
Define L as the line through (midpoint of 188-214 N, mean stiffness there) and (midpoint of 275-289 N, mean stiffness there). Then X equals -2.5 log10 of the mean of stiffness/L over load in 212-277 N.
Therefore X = -0.10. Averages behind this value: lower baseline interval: 3.8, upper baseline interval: 6.61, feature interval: 5.83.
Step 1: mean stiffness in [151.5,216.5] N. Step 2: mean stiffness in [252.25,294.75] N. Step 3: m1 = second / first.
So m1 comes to 1.41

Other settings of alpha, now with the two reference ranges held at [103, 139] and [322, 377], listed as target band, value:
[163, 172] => 3.17 N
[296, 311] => 0.61 N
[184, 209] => 9.03 N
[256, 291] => 0.20 N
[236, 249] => 0.45 N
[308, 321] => 2.70 N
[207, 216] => 5.07 N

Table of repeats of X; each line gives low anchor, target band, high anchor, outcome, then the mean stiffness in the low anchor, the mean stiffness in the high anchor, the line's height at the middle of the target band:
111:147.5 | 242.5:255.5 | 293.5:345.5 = -0.02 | 6.51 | 6.29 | 6.37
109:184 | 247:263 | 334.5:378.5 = -0.02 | 6.06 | 6.7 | 6.39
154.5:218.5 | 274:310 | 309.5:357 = -0.13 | 4.57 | 6.35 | 5.85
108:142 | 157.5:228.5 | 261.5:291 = 0.40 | 6.53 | 6.59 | 6.56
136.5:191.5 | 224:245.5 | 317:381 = -0.01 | 5.67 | 6.54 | 6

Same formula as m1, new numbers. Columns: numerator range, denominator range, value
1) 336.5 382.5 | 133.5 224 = 1.34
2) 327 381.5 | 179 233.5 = 1.53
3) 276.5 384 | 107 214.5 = 1.18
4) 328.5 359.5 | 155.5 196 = 1.32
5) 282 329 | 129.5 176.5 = 1.05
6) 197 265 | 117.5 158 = 0.80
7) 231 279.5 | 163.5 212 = 1.45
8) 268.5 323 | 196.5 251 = 1.30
